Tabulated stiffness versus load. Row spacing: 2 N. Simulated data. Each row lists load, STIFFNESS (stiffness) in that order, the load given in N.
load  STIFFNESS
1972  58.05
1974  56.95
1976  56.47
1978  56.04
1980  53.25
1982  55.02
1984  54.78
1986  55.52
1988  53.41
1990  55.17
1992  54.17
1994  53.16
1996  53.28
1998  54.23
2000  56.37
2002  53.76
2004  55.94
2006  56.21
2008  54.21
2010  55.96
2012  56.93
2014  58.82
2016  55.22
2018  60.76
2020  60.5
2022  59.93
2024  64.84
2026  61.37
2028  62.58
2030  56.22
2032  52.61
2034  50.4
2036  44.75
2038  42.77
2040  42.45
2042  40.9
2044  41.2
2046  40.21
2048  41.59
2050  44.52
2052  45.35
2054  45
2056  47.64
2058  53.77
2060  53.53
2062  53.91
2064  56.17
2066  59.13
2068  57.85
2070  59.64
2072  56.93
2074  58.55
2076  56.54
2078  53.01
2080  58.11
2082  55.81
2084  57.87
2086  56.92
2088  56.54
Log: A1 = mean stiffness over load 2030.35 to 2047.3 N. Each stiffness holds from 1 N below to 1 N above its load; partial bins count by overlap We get 44.8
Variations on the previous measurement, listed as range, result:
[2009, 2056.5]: 51.4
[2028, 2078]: 50.4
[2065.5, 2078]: 57.7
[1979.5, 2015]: 55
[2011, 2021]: 58.4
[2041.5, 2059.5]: 44.8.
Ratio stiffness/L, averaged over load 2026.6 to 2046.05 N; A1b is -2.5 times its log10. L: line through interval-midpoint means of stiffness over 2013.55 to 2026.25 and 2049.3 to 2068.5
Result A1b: 0.18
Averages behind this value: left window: 60.2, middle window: 48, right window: 51.6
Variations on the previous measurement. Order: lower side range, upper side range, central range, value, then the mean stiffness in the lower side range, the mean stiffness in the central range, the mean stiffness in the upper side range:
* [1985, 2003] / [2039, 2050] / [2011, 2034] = -0.24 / 54.3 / 58.7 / 41.6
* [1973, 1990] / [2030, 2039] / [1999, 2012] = -0.07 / 55.2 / 55.5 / 48.6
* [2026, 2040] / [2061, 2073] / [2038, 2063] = 0.19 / 51.6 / 45.7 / 57.3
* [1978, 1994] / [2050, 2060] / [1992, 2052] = -0.03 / 54.5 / 52.7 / 48.2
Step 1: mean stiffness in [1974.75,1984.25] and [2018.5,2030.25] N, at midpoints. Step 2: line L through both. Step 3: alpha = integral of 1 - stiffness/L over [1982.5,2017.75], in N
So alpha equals 1.64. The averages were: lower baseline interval 55.2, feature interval 55.2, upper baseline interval 61.2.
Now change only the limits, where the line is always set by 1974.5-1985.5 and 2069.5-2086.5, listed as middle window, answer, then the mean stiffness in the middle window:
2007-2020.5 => -0.4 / 57.4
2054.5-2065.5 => 0.7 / 52.9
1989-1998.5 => 0.3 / 54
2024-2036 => 0.0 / 56.3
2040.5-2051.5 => 2.8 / 41.9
